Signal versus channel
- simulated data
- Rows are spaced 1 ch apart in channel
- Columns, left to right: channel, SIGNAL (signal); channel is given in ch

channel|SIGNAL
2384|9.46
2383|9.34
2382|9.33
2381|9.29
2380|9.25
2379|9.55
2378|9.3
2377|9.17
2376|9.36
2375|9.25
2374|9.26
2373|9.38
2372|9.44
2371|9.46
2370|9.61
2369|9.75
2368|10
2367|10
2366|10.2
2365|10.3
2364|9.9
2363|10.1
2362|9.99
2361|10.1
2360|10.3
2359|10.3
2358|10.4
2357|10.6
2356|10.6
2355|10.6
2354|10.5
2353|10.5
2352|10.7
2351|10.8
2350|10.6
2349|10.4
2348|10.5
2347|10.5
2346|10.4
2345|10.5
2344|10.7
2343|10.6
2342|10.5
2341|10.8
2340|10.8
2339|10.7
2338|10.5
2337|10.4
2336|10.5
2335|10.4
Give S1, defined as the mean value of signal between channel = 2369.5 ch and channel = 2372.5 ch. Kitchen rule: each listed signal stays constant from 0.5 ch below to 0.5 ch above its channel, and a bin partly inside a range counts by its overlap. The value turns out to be 9.5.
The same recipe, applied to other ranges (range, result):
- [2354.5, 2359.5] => 10.5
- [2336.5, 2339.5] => 10.5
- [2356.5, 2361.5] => 10.3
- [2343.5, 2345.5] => 10.6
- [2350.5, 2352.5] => 10.8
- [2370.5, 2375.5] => 9.36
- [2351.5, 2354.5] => 10.6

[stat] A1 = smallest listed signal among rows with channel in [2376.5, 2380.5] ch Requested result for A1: 9.17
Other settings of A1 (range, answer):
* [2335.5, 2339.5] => 10.4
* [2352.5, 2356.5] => 10.5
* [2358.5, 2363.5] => 9.99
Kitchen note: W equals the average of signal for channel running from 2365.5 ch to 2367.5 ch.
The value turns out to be 10.1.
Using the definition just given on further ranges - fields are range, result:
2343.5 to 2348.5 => 10.5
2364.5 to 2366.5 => 10.2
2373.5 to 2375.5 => 9.25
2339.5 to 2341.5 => 10.8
